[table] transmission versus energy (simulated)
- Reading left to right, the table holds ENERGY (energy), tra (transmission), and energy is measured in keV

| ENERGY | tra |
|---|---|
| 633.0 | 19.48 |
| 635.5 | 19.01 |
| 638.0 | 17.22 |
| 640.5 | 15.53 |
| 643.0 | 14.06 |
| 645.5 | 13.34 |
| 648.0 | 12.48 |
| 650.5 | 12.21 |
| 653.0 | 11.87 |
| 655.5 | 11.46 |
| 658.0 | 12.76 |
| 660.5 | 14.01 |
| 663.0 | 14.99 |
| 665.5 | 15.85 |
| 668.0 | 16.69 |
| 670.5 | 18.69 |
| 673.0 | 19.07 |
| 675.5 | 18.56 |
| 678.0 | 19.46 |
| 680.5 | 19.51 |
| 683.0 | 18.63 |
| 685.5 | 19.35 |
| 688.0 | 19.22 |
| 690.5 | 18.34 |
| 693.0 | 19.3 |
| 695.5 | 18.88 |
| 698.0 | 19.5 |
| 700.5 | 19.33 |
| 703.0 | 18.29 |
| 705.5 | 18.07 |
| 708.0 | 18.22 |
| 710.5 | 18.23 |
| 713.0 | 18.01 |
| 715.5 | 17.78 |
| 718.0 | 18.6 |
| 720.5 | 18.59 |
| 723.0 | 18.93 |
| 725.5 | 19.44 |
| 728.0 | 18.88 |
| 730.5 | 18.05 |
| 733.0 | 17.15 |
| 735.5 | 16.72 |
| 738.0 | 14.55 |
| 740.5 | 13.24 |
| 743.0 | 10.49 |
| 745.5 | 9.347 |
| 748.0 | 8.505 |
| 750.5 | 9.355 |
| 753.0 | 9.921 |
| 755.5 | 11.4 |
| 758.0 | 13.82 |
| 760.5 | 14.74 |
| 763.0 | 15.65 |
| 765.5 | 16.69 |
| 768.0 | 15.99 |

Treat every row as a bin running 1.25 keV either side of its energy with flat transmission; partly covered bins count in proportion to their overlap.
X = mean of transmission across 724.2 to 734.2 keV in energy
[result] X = 18.4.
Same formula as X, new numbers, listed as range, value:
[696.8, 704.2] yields 19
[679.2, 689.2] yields 19.2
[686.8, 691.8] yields 18.8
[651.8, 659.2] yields 12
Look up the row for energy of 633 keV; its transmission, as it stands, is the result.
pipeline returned 19.48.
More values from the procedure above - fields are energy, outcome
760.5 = 14.74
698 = 19.5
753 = 9.921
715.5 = 17.78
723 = 18.93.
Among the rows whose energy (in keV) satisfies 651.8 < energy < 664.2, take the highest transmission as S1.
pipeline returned 14.99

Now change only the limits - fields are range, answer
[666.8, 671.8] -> 18.69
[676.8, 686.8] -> 19.51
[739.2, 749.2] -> 13.24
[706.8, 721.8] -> 18.6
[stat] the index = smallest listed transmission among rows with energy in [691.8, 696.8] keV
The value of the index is 18.88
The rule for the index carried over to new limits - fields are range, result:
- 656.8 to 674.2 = 12.76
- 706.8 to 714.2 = 18.01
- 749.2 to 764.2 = 9.355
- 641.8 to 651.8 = 12.21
